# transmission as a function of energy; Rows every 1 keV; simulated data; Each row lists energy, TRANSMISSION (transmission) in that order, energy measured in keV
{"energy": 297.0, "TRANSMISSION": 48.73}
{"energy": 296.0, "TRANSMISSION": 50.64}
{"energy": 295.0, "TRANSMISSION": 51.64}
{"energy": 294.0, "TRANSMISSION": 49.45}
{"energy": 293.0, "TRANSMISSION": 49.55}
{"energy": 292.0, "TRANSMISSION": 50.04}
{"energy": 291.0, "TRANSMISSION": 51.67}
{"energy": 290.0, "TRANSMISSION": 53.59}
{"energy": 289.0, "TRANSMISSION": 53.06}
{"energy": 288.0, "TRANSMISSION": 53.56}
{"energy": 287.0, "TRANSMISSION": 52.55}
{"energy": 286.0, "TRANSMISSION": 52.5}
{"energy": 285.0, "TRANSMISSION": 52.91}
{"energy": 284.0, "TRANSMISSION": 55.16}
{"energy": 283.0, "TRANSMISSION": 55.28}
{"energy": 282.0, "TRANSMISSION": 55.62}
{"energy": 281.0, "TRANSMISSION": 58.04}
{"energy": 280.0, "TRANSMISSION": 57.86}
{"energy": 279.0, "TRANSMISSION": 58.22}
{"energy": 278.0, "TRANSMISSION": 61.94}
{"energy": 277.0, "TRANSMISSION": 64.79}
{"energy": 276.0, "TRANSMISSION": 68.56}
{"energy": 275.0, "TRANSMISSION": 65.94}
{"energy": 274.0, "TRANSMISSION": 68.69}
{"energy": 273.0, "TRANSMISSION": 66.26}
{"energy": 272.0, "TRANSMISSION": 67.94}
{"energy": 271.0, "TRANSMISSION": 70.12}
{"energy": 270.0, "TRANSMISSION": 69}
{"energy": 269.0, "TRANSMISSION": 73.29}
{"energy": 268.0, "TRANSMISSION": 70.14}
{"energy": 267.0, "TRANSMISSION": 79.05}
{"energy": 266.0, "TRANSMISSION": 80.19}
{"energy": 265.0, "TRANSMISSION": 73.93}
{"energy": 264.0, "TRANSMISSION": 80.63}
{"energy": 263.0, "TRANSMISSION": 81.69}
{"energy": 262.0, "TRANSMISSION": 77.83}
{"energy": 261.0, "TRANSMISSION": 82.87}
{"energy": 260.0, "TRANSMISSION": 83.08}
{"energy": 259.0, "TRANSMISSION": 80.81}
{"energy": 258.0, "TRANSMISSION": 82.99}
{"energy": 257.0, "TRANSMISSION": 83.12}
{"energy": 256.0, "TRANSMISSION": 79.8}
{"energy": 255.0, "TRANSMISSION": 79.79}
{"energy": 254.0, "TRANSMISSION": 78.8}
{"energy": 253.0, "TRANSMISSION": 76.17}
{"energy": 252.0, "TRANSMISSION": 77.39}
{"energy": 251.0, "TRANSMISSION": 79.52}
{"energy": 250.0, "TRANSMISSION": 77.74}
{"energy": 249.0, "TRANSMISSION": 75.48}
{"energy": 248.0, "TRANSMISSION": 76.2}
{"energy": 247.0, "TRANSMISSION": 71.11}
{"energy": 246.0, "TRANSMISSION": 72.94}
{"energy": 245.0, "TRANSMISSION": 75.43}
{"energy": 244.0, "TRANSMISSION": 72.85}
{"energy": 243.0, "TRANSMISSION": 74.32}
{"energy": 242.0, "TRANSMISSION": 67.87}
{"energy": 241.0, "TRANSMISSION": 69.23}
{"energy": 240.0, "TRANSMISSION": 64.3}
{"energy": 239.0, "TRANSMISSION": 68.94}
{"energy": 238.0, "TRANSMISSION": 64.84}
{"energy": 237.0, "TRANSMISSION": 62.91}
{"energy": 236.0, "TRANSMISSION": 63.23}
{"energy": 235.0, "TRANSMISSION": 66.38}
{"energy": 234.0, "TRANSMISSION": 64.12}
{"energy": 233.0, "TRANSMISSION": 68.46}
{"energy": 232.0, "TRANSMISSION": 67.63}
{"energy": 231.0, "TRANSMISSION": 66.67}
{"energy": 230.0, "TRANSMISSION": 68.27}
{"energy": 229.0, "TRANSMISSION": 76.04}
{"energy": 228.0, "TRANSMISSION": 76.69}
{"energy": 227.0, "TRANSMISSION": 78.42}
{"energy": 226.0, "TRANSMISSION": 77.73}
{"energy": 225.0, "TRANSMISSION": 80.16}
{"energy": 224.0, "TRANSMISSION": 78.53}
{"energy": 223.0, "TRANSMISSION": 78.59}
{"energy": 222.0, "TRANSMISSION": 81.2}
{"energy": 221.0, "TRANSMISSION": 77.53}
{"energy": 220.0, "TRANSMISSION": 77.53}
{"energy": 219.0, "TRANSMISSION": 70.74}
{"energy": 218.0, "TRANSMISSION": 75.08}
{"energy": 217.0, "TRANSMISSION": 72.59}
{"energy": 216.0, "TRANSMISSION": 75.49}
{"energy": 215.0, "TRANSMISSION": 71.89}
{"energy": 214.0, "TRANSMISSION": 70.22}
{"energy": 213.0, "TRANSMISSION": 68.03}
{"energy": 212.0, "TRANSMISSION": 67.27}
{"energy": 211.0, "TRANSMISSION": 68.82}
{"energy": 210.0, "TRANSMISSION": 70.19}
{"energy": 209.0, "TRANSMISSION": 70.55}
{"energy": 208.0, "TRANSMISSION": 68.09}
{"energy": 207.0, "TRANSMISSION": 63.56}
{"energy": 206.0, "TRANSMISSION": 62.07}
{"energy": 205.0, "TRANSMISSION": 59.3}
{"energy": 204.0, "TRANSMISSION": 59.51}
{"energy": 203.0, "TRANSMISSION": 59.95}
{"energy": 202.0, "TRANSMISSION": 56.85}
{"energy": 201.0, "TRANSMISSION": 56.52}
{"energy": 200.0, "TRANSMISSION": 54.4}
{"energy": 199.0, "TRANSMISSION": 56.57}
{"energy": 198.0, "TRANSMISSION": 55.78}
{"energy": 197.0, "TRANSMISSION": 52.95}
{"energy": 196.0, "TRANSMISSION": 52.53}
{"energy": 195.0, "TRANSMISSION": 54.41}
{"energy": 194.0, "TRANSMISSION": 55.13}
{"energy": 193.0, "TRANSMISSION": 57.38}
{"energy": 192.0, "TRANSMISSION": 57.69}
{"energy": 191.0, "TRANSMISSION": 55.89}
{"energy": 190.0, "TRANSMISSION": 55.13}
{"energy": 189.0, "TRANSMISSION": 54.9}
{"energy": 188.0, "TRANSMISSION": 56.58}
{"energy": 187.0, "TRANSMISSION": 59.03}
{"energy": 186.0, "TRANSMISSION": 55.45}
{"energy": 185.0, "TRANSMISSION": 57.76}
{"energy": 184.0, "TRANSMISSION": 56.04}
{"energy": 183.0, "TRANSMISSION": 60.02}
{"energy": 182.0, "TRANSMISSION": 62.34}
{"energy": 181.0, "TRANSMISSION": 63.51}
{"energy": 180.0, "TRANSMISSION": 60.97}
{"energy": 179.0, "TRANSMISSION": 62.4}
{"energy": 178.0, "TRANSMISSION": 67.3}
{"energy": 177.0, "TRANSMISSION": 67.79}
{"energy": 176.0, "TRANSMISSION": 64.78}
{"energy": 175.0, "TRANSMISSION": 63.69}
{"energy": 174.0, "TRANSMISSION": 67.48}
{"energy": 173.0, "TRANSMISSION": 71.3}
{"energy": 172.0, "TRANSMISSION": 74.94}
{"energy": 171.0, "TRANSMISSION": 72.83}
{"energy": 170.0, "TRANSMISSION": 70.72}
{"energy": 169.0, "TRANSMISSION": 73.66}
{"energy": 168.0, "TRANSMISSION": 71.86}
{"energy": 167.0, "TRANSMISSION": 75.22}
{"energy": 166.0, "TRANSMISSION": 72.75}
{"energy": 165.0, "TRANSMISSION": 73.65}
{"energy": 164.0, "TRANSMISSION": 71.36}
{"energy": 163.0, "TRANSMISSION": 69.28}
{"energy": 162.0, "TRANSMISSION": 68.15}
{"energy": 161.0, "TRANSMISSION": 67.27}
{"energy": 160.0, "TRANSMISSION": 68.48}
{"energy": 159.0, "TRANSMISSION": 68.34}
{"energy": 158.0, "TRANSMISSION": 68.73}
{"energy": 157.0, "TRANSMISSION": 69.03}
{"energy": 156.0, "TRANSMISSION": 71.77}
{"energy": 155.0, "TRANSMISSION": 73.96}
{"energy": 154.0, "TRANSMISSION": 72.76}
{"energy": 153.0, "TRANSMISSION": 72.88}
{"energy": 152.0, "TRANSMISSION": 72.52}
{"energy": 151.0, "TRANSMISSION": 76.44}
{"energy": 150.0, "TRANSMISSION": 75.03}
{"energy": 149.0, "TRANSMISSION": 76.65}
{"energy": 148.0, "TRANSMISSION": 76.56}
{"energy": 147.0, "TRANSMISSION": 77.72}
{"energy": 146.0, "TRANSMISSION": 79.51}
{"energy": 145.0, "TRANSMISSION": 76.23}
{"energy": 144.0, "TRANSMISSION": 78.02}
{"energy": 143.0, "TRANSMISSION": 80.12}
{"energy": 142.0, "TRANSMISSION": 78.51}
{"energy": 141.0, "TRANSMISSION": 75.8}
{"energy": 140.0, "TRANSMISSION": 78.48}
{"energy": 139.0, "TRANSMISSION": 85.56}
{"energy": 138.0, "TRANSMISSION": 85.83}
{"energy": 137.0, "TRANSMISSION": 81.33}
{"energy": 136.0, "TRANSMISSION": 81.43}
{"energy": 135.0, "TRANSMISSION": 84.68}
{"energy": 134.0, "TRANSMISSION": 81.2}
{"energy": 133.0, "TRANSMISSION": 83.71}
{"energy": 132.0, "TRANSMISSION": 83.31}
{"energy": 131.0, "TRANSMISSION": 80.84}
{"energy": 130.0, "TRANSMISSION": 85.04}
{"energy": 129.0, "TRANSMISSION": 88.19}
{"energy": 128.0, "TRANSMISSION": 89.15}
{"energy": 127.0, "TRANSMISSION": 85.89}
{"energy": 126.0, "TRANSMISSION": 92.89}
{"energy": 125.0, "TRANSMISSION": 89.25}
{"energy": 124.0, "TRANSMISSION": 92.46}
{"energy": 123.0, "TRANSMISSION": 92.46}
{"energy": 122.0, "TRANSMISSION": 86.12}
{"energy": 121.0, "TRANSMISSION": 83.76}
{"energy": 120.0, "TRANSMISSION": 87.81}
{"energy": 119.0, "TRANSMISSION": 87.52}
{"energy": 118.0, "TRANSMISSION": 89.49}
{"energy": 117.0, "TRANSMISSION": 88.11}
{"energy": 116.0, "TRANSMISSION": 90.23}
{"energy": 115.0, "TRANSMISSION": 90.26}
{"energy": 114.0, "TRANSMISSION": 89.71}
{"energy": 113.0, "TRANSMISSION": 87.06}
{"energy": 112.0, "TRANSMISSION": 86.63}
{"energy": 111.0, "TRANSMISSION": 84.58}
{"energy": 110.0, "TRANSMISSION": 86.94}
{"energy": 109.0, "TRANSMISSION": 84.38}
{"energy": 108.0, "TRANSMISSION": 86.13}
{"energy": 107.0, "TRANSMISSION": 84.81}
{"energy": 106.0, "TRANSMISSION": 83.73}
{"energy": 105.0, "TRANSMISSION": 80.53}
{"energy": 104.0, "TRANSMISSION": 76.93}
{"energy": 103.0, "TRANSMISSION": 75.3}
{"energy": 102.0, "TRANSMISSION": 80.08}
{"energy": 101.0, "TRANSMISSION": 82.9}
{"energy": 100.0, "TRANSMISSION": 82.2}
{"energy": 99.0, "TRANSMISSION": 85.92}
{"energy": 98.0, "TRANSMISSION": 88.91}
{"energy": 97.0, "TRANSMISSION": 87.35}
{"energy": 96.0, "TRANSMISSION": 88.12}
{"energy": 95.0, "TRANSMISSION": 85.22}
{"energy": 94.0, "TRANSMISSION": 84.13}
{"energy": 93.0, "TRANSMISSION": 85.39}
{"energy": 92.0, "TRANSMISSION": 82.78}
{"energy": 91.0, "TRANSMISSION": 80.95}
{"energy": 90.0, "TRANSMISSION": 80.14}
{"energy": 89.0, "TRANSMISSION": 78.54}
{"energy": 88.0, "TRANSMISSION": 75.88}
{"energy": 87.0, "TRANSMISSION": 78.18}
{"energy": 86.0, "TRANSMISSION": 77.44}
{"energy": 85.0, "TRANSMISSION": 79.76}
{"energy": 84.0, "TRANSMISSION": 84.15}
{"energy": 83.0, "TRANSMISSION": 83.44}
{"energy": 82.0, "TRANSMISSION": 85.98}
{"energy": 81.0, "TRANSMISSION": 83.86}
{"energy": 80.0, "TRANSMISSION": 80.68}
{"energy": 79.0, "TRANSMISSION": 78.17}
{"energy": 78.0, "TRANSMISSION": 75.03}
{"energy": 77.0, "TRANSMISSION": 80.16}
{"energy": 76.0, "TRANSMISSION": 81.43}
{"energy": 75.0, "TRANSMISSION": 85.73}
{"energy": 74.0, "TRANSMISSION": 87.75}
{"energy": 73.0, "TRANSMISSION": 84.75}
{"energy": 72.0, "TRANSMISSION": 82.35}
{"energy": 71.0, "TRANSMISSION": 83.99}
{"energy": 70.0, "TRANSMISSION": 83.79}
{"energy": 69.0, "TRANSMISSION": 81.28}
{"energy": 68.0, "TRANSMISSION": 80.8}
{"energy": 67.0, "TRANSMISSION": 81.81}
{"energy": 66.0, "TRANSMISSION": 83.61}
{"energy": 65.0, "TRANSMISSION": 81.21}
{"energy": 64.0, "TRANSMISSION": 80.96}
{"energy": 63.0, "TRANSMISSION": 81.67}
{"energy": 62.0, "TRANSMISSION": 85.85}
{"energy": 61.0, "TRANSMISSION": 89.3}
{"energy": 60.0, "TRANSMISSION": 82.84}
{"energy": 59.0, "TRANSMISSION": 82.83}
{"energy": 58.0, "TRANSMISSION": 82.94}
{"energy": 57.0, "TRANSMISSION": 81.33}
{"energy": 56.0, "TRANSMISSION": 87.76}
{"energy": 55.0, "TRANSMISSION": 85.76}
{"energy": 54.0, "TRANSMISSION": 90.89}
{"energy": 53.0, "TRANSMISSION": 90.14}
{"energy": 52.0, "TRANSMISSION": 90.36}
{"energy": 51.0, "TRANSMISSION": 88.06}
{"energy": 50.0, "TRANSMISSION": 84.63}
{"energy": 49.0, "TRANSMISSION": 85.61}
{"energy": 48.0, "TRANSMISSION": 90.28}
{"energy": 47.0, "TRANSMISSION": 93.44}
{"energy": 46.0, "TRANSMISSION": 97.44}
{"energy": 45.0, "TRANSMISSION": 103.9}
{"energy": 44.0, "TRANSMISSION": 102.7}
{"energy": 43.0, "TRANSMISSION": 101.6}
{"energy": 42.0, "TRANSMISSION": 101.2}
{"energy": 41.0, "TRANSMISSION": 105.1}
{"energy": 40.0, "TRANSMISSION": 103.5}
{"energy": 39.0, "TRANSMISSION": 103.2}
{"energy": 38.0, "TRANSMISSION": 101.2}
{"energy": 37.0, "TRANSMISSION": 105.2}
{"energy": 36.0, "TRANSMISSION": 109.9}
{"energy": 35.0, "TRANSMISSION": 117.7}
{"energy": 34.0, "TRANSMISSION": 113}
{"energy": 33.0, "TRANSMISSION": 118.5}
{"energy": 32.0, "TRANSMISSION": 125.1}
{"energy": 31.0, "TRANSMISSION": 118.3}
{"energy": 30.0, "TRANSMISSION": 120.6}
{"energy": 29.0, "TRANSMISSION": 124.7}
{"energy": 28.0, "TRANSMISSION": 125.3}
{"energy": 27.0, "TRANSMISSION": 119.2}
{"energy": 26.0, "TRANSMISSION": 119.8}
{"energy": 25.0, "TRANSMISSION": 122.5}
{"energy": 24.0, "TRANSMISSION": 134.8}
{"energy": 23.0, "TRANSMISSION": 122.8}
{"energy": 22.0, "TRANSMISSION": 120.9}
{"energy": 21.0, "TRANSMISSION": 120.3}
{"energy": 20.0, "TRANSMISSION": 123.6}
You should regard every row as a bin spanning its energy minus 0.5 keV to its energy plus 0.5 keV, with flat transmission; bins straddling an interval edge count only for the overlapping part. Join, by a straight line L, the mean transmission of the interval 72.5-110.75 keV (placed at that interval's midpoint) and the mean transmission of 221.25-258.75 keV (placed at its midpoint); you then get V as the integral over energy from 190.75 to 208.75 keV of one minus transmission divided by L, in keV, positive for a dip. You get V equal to 4.3 keV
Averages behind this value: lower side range 82.5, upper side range 73.7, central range 57.9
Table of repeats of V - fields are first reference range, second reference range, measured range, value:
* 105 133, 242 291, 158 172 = 1.8 keV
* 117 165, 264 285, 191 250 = 3.0 keV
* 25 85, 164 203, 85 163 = -4.8 keV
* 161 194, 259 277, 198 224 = 0.2 keV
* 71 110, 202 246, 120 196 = 3.8 keV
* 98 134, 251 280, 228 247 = 1.9 keV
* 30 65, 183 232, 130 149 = -0.5 keV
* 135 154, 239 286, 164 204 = 7.3 keV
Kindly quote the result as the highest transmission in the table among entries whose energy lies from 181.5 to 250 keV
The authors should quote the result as 81.2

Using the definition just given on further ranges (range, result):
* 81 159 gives 92.89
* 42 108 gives 103.9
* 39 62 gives 105.1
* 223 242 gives 80.16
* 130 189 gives 85.83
